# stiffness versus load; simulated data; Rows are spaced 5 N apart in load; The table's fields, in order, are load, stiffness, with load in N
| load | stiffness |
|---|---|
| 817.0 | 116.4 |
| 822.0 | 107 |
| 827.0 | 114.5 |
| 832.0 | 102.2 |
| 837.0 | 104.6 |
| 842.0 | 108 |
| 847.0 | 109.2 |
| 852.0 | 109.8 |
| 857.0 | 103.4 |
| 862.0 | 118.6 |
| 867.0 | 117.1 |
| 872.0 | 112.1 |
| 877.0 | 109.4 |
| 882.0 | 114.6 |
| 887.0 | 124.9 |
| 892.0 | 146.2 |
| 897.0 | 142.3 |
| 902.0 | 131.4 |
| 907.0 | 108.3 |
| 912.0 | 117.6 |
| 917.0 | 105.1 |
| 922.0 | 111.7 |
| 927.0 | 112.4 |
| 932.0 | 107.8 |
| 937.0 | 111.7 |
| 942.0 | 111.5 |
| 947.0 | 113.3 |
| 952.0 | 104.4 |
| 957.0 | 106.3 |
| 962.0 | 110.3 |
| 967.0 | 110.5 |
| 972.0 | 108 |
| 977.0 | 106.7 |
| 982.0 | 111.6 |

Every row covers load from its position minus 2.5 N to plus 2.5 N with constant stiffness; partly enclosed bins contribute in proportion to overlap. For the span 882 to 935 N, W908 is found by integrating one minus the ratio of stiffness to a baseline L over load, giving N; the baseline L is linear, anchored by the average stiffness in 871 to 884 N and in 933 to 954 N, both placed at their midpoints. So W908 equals -4.41 N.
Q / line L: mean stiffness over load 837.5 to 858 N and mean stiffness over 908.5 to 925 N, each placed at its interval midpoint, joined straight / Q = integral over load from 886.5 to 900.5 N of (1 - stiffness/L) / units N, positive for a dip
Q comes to -3.7 N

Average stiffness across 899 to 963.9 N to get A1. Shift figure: 112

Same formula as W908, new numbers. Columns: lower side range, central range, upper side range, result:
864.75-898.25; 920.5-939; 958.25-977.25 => 0.70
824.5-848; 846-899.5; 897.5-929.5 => -3.53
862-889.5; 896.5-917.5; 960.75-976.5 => -1.25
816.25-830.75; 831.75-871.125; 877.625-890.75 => 2.06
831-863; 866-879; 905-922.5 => -0.44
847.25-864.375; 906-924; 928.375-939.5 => -0.12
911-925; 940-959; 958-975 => 0.16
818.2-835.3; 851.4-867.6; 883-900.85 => 1.34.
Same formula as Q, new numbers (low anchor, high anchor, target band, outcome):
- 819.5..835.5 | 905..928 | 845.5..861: 0.03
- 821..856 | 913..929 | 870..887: -0.76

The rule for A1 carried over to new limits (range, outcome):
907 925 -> 111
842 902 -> 119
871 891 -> 118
